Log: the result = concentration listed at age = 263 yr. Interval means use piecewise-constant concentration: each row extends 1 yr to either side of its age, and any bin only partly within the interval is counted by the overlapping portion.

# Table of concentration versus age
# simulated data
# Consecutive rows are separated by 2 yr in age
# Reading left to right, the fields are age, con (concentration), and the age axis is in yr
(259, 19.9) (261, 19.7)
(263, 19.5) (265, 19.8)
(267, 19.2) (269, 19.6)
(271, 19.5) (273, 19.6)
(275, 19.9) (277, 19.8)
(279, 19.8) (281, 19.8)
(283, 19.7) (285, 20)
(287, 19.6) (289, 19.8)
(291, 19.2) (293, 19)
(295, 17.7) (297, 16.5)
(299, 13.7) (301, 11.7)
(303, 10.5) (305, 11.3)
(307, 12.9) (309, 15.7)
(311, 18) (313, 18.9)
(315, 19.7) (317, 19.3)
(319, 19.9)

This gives 19.5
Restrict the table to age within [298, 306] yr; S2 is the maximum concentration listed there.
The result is 13.7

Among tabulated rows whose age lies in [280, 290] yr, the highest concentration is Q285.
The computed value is 20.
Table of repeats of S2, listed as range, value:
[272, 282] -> 19.9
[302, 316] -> 19.7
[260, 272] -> 19.8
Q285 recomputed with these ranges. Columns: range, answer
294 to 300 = 17.7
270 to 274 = 19.6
